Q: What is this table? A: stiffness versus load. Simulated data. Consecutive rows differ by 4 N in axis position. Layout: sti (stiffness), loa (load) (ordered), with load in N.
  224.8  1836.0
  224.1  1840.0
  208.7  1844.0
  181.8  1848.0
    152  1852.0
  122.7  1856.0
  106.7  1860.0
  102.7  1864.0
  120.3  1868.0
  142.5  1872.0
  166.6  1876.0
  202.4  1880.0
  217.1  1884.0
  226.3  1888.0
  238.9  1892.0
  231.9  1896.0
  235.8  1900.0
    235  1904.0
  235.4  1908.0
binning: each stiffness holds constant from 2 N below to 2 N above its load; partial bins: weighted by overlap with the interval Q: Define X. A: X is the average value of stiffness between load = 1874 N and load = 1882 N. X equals 184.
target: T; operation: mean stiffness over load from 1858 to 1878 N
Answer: 128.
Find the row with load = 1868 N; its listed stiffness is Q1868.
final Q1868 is 120.3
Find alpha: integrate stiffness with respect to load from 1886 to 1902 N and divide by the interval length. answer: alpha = 233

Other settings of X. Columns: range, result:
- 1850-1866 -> 121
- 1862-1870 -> 112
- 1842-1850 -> 195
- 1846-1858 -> 152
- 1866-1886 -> 170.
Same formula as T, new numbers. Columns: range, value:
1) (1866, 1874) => 131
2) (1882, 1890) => 222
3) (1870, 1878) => 155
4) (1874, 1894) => 210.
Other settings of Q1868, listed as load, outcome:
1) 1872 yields 142.5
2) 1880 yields 202.4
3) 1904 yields 235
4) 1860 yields 106.7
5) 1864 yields 102.7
